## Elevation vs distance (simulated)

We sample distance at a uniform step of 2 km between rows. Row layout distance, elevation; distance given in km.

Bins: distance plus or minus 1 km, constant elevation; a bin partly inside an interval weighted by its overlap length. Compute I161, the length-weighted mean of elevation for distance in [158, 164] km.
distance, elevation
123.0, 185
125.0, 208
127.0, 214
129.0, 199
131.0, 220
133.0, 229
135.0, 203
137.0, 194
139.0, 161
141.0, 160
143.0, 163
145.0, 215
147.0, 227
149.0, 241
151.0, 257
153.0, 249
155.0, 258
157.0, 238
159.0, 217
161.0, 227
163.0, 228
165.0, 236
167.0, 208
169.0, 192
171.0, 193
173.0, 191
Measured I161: 224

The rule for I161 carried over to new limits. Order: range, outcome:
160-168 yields 225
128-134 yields 216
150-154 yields 253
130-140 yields 201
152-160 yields 240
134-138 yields 198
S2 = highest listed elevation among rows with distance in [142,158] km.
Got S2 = 258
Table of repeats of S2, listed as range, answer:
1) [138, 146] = 215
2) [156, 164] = 238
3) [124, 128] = 214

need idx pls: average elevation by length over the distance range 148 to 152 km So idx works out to 249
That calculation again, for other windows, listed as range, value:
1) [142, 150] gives 212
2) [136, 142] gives 172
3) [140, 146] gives 179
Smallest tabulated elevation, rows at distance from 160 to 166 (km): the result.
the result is 227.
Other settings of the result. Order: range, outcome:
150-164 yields 217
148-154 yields 241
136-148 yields 160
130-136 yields 203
